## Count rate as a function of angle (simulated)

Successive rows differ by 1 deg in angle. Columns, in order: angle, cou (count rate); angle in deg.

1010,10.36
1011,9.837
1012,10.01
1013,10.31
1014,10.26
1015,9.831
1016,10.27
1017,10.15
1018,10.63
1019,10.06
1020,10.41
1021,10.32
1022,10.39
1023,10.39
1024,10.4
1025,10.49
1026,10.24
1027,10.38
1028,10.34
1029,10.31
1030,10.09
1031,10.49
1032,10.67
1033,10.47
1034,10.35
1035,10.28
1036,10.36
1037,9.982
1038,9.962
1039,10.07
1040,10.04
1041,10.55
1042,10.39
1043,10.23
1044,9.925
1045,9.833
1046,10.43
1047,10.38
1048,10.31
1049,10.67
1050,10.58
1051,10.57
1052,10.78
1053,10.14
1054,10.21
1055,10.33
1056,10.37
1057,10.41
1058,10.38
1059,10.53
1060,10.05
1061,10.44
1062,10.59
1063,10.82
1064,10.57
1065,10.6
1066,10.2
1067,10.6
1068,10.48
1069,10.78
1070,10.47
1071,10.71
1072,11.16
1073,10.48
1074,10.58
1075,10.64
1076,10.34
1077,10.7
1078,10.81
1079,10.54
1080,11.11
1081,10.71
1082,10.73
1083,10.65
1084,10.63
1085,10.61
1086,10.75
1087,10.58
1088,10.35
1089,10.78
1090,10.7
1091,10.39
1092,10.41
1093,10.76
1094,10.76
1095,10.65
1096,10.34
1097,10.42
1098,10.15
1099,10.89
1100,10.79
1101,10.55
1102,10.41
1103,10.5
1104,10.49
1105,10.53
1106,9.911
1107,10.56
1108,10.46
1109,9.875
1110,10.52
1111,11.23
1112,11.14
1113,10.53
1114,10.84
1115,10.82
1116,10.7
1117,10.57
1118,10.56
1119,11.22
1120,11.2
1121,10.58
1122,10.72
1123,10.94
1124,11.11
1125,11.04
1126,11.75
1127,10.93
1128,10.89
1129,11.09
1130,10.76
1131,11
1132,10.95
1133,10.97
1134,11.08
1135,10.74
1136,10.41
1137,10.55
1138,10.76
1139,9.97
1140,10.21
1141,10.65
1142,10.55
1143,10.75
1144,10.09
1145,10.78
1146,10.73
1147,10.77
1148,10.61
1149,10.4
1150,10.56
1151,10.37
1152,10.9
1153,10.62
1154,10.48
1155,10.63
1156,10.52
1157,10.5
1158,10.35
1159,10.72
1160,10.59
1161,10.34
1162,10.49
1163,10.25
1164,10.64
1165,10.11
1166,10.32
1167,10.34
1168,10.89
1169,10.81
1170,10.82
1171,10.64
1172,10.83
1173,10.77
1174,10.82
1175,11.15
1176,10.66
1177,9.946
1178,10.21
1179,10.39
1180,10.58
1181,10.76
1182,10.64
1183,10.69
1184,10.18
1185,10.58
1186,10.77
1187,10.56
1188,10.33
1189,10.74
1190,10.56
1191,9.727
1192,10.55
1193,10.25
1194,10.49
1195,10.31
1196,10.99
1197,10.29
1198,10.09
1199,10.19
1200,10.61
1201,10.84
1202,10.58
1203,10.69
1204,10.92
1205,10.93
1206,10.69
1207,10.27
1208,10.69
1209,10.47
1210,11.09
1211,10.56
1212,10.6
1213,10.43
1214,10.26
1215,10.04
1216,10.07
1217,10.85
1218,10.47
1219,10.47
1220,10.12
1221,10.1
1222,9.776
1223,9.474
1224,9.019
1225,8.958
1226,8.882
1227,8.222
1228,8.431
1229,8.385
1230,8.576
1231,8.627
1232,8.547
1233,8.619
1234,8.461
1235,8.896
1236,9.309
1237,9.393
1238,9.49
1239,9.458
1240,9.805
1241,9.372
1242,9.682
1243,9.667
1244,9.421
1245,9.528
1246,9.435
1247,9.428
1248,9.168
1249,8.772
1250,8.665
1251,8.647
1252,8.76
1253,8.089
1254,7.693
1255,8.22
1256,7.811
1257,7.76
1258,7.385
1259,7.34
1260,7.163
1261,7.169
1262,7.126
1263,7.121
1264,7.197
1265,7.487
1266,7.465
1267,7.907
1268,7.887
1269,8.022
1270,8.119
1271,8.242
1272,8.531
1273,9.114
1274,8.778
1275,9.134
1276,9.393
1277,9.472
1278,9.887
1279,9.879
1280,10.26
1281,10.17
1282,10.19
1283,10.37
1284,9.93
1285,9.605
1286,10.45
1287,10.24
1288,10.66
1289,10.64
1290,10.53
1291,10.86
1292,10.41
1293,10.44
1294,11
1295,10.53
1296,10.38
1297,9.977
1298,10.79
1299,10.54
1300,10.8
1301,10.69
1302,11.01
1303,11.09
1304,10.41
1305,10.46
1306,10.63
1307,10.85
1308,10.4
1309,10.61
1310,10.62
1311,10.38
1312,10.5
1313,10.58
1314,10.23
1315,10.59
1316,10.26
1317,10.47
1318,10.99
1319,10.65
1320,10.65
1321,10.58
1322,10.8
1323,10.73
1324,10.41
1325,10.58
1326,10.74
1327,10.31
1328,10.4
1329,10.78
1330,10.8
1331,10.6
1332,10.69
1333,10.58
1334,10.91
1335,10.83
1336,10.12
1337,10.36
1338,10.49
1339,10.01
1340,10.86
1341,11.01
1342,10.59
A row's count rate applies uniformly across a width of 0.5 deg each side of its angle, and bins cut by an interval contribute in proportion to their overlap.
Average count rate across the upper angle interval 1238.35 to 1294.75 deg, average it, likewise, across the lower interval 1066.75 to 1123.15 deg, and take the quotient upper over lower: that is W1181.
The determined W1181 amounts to 0.8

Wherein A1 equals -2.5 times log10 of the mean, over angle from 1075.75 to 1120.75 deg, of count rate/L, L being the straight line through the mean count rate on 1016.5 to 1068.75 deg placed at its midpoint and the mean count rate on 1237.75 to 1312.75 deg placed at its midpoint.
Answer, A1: -0.052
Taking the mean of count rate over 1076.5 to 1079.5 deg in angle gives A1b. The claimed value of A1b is 10.7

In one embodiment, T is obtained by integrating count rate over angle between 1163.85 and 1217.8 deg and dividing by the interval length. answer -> 10.5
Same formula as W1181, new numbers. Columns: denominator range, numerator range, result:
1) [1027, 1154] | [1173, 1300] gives 0.91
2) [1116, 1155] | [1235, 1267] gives 0.79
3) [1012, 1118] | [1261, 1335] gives 0.95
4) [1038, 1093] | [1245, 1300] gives 0.87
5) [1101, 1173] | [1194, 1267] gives 0.87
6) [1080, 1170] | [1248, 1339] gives 0.91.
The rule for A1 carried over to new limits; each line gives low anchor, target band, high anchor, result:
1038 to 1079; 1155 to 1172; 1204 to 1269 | -0.10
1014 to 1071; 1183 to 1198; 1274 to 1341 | 0.00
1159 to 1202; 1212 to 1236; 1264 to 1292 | 0.07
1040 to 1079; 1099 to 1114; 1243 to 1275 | -0.07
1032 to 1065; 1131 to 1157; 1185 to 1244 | -0.05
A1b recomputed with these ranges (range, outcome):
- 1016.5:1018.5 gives 10.4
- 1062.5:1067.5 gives 10.6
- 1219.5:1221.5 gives 10.1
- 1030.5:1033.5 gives 10.5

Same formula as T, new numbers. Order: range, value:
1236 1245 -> 9.52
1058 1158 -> 10.6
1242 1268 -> 8.2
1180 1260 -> 9.68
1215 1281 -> 8.83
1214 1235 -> 9.32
